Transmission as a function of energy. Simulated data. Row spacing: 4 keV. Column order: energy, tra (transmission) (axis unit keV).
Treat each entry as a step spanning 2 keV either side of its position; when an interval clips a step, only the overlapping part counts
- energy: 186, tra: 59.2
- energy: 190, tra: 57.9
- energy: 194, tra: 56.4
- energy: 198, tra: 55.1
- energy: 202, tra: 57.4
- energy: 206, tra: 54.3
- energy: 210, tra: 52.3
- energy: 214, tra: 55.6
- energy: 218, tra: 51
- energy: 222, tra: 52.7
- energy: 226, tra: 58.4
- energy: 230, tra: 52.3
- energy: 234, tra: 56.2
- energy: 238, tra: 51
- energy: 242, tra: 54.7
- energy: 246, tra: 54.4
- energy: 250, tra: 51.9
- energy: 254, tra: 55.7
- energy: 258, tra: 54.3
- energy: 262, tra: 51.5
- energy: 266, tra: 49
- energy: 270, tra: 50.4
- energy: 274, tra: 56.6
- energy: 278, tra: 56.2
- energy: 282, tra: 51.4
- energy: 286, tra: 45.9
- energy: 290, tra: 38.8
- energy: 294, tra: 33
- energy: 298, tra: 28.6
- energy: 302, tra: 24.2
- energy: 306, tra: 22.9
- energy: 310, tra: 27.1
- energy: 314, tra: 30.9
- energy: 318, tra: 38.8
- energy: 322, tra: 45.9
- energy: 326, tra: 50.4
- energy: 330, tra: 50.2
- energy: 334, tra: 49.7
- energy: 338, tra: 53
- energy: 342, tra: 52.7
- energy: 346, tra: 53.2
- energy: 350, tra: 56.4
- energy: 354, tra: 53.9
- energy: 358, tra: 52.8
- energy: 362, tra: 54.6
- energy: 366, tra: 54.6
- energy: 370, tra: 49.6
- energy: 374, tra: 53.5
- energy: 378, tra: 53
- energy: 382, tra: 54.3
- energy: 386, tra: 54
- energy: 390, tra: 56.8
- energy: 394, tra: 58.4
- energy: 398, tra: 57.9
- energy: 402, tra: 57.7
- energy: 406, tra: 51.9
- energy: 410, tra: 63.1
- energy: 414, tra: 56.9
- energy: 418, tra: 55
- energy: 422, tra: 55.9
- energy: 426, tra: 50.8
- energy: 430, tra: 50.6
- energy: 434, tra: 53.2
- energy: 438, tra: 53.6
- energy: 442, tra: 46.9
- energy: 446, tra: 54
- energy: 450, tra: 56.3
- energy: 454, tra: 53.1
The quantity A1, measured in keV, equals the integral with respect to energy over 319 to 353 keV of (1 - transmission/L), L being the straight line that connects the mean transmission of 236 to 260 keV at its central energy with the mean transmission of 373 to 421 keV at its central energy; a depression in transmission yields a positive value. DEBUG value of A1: 2.4 keV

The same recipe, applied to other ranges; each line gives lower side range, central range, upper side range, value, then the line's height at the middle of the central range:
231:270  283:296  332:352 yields 3.1 keV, 53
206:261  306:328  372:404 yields 7.1 keV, 54.9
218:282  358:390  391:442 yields 0.7 keV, 54.7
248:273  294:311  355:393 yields 8.5 keV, 52.9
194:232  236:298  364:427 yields 5.7 keV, 54.7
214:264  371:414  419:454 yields -2.4 keV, 53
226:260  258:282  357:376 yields 0.5 keV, 53.9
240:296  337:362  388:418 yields 0.4 keV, 54.6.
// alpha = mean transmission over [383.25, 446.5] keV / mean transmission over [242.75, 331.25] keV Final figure 1.2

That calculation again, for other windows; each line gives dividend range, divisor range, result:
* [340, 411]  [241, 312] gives 1.23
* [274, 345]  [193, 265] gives 0.77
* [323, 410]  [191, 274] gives 1.00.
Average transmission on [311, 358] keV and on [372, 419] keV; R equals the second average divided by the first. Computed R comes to 1.16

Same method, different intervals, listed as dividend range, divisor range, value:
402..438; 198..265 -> 1.02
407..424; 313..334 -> 1.29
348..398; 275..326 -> 1.44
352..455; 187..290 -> 1.02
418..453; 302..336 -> 1.37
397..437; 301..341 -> 1.38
